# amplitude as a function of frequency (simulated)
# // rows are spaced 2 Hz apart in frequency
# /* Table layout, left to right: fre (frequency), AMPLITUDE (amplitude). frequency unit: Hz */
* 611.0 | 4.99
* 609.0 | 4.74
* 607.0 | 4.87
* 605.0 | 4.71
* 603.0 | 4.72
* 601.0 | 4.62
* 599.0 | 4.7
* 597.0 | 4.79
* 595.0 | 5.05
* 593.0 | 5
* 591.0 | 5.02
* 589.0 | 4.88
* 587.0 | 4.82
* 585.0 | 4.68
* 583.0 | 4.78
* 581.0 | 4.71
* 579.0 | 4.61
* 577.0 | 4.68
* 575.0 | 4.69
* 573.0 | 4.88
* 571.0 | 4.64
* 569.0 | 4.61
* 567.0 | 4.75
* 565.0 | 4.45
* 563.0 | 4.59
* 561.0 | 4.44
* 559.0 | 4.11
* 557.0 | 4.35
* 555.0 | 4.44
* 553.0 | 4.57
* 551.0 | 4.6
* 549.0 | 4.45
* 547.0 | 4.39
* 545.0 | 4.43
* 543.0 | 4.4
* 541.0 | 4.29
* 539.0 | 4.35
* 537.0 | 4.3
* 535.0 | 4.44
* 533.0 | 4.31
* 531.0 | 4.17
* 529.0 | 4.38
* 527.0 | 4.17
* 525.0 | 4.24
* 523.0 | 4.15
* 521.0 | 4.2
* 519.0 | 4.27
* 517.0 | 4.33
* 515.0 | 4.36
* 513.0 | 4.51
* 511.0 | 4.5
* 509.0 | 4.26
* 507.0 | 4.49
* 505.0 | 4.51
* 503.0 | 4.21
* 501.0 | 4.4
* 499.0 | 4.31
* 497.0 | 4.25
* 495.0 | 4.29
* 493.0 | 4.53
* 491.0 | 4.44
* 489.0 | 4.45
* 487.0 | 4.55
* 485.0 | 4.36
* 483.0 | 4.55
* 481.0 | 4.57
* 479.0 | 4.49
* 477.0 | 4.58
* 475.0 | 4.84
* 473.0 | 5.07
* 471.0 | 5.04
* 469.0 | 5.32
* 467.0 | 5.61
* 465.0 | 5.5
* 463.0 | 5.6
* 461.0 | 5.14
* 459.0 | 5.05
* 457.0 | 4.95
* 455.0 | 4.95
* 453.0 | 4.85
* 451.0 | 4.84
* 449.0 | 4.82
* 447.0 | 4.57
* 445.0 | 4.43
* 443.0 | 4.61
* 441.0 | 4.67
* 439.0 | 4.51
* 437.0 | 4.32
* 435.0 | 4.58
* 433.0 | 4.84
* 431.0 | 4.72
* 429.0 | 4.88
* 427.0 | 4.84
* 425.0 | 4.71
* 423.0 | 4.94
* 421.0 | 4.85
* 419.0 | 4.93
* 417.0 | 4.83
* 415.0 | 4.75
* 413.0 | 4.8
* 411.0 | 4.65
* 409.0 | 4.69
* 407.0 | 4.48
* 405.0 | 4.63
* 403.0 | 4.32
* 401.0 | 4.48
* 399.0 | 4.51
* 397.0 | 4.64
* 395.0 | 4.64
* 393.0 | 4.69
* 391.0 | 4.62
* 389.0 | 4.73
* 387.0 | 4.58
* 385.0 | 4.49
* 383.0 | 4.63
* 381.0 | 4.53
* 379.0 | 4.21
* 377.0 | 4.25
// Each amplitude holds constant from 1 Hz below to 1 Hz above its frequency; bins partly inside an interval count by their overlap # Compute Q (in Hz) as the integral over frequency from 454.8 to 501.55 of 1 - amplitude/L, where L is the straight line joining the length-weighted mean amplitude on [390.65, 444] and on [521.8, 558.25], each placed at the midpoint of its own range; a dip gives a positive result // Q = -2.8 Hz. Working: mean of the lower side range 4.67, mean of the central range 4.79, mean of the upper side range 4.35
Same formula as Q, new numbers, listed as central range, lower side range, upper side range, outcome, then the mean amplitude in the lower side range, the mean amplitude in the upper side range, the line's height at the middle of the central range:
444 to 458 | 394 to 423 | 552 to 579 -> -0.4 Hz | 4.67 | 4.56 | 4.64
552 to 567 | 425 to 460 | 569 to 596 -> 1.1 Hz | 4.73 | 4.8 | 4.79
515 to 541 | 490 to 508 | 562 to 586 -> 1.2 Hz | 4.38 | 4.67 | 4.49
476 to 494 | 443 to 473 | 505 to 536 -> 0.9 Hz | 5.03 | 4.32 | 4.73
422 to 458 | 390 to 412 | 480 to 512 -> -1.7 Hz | 4.58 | 4.42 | 4.51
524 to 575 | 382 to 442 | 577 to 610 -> 3.5 Hz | 4.67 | 4.79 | 4.76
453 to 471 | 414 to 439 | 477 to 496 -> -2.5 Hz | 4.76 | 4.48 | 4.59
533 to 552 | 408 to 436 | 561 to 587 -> 1.2 Hz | 4.79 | 4.67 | 4.69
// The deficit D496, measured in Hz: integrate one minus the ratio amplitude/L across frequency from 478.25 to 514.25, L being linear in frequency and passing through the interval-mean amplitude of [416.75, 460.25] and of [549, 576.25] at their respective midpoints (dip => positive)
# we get 1.8 Hz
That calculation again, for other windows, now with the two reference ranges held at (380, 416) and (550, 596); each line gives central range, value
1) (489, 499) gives 0.56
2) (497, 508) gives 0.64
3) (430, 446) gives 0.11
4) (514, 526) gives 1.01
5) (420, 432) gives -0.55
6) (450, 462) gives -0.88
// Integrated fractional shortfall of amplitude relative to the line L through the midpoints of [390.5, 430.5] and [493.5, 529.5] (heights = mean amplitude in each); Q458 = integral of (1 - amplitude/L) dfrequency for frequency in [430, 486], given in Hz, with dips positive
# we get -3.90 Hz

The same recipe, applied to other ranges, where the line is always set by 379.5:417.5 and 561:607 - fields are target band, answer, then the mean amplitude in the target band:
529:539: 0.82 Hz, 4.32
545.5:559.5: 0.86 Hz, 4.43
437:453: 0.04 Hz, 4.63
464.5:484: -1.18 Hz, 4.94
